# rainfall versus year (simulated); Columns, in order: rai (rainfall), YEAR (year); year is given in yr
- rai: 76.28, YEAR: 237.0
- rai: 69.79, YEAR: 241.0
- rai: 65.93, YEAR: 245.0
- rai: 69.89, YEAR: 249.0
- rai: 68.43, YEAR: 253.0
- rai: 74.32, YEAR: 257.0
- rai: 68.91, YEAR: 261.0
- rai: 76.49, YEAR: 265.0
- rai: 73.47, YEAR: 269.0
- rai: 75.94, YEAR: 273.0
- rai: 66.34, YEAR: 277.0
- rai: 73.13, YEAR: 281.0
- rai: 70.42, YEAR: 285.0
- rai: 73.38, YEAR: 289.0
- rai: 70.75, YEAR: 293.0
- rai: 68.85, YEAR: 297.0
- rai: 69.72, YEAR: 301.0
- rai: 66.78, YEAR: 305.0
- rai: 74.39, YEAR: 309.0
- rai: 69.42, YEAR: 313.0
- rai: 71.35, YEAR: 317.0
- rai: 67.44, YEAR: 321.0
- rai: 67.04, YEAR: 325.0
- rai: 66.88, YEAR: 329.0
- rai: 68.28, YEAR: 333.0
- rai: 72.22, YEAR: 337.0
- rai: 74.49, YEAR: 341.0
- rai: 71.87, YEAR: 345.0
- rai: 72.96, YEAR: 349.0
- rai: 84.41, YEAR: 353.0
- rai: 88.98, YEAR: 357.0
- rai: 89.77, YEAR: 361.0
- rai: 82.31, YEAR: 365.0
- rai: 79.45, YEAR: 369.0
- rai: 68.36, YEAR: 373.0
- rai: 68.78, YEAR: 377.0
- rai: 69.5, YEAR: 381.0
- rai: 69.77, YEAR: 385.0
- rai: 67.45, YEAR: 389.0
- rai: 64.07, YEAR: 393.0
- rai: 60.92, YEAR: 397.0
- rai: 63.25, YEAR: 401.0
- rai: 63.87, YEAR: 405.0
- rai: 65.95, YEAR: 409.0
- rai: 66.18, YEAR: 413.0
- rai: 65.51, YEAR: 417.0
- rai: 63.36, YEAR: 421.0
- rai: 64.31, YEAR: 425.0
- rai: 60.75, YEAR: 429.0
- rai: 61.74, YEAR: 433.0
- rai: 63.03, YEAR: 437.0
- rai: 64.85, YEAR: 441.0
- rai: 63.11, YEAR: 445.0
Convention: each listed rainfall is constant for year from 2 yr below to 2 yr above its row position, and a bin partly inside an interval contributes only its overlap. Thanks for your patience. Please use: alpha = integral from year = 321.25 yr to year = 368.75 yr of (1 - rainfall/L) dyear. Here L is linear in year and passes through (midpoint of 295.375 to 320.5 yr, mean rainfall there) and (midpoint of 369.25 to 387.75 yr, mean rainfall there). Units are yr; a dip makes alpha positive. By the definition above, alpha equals -4.1 yr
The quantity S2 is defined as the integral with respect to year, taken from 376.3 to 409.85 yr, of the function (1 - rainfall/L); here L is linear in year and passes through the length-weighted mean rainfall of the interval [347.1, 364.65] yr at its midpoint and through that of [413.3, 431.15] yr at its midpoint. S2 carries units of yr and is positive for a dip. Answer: 3.1 yr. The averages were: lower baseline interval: 83.9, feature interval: 65.8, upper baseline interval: 63.7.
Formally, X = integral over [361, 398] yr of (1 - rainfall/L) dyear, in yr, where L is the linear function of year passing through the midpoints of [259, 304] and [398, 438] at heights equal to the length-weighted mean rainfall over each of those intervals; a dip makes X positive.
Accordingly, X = -3.0 yr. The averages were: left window 71.5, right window 63.7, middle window 71.4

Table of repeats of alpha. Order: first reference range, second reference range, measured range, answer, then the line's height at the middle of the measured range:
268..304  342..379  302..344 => 2.7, 74.8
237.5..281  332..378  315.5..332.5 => 1.6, 75.3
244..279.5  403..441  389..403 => 0.4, 65.1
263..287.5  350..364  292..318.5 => 2.6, 77.6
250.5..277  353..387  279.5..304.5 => 1.0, 73.7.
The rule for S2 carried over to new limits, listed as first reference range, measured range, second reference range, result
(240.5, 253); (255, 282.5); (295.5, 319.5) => -1.5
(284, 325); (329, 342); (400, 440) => -0.4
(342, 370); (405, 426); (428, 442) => 0.7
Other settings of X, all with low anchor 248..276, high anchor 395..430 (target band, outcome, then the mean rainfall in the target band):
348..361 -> -3.3 yr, 84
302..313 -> -0.1 yr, 70.3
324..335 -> 0.2 yr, 67.4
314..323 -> 0.0 yr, 69.4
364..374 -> -1.6 yr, 77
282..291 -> -0.1 yr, 72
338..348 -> -0.8 yr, 73.1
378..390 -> -0.6 yr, 69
